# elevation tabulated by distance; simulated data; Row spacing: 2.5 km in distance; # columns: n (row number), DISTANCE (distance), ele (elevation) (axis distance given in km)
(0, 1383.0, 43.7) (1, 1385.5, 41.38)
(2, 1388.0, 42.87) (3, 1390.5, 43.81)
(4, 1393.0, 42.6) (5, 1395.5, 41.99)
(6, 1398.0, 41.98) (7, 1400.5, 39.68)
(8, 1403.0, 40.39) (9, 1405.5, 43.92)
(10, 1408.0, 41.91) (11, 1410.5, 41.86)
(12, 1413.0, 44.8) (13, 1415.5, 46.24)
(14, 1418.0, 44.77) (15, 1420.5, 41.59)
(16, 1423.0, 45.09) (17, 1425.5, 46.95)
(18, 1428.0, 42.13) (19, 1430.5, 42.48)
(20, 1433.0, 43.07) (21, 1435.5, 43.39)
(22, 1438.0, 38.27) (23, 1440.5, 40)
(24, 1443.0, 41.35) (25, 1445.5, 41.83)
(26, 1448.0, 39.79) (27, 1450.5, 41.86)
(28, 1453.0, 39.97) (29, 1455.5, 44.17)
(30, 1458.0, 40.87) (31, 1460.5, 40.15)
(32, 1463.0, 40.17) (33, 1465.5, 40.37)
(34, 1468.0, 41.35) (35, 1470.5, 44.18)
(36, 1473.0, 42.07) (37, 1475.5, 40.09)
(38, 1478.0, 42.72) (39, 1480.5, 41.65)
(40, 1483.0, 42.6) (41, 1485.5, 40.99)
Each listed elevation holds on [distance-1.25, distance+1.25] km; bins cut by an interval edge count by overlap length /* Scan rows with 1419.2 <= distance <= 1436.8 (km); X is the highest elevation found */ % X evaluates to 46.95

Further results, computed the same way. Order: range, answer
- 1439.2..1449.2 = 41.83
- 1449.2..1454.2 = 41.86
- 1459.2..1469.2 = 41.35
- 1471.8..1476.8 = 42.07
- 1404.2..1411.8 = 43.92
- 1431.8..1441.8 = 43.39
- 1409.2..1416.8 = 46.24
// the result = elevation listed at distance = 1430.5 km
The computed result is 42.48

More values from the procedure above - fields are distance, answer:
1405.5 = 43.92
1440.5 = 40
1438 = 38.27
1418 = 44.77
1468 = 41.35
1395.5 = 41.99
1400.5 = 39.68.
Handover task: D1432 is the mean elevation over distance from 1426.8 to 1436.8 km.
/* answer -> 42.7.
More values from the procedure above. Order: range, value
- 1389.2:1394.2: 43.2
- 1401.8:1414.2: 42.6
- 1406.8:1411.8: 41.9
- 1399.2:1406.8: 41.3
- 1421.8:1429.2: 44.7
